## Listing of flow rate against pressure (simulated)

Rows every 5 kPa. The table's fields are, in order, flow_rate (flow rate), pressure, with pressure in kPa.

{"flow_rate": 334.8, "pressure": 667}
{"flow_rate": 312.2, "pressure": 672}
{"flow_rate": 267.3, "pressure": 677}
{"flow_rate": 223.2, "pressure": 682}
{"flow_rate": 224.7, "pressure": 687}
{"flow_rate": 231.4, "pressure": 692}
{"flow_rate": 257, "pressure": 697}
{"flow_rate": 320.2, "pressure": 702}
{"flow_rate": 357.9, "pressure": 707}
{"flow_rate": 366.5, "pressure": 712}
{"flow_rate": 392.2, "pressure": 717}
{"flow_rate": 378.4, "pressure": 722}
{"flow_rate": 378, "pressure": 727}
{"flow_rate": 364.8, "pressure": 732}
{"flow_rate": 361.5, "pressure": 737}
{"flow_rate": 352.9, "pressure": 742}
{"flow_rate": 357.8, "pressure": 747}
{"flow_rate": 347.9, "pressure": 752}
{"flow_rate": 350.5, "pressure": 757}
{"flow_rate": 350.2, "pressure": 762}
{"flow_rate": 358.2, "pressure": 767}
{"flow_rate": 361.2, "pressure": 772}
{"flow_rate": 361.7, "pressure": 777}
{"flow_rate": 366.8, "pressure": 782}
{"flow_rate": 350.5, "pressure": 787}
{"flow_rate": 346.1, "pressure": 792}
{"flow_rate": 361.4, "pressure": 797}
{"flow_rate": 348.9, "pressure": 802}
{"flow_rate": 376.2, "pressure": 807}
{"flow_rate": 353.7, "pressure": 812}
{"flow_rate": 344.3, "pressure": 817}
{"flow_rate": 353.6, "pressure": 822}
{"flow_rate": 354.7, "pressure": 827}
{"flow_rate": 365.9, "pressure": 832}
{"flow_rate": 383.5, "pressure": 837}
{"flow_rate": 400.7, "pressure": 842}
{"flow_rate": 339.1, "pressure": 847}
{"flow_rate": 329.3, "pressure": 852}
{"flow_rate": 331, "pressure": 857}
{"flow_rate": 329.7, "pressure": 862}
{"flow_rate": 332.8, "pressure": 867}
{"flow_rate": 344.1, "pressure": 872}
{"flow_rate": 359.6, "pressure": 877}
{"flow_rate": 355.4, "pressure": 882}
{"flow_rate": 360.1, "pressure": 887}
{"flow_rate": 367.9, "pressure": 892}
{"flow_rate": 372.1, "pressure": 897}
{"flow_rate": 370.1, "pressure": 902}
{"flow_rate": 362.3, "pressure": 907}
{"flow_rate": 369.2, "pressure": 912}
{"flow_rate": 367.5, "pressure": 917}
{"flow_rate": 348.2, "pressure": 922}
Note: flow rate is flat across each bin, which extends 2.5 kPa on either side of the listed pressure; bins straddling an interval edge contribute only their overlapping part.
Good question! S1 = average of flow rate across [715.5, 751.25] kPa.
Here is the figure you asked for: 368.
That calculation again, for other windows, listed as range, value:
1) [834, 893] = 352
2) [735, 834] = 356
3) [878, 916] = 365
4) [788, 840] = 359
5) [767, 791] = 359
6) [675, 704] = 253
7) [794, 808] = 360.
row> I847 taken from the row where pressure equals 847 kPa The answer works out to 339.1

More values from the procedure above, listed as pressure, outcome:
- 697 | 257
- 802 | 348.9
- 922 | 348.2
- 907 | 362.3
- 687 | 224.7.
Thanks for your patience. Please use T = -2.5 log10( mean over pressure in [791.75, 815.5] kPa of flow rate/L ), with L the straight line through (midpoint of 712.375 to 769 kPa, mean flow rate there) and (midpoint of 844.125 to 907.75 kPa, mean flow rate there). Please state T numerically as 0.00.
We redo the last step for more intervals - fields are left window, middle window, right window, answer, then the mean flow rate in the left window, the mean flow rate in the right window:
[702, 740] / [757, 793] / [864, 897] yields 0.02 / 368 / 354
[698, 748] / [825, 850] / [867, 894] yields -0.04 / 360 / 355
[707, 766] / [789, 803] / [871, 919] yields 0.03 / 363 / 363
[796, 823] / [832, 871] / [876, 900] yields 0.03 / 356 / 363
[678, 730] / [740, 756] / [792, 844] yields -0.07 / 312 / 363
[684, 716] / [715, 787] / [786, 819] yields -0.12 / 297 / 355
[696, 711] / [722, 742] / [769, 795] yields -0.10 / 323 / 357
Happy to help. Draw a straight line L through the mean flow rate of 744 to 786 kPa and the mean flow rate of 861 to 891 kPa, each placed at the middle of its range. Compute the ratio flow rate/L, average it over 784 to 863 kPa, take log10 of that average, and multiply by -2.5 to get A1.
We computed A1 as -0.01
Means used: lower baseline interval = 357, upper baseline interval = 349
